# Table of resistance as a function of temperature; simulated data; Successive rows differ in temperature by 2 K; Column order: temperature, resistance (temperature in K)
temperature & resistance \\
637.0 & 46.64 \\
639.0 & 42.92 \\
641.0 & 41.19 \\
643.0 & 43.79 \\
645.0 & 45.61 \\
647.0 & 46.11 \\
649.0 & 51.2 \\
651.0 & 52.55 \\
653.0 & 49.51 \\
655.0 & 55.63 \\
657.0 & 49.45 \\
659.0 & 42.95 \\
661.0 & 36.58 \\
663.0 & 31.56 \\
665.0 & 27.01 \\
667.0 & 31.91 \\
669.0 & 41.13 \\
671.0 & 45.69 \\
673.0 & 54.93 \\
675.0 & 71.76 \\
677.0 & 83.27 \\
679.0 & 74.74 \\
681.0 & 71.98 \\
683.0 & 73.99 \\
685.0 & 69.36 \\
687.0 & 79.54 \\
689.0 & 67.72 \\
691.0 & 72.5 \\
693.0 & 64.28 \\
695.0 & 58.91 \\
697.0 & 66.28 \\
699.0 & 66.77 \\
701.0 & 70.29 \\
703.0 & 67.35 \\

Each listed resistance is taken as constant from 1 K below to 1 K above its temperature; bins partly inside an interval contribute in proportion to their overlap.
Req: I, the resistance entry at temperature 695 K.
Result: 58.91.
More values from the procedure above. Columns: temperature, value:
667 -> 31.91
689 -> 67.72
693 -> 64.28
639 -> 42.92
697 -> 66.28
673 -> 54.93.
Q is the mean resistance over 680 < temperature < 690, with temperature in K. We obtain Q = 72.5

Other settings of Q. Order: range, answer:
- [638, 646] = 43.4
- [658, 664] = 37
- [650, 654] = 51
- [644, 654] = 49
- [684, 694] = 70.7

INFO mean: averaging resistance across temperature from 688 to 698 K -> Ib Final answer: 65.9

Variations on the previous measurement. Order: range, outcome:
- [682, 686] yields 71.7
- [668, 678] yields 59.4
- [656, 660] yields 46.2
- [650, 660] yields 50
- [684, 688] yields 74.5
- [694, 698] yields 62.6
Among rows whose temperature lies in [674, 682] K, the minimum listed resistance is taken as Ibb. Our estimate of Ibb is 71.76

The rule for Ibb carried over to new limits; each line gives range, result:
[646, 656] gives 46.11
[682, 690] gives 67.72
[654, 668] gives 27.01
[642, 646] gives 43.79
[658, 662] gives 36.58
